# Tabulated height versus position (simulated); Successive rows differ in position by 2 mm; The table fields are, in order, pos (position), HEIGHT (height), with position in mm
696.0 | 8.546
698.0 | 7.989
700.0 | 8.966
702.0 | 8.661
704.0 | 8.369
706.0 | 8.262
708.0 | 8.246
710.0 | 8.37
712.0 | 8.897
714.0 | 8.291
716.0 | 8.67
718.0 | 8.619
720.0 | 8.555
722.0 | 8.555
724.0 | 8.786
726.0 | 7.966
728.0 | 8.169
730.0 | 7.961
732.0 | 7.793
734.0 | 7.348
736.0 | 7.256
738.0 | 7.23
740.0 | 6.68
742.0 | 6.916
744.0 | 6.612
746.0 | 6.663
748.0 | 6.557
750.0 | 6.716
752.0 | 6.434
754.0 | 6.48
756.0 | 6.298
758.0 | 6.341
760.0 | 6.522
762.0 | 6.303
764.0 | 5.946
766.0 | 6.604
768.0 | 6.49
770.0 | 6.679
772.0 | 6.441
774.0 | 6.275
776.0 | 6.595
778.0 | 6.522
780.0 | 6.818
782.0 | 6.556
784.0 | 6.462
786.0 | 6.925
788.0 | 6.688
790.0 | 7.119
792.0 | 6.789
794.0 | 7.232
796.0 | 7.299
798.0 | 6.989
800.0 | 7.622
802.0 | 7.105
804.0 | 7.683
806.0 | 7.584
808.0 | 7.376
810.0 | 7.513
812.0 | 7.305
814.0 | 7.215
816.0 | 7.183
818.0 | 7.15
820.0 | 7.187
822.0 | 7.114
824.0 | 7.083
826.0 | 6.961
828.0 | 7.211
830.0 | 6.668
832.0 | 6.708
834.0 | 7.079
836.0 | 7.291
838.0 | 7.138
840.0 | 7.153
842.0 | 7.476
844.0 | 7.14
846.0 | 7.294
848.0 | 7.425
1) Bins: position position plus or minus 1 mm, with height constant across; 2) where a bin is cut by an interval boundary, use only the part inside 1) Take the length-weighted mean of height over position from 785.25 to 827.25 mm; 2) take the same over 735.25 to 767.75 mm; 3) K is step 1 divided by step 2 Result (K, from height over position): 1.09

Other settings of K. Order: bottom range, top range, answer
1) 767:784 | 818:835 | 1.07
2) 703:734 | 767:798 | 0.81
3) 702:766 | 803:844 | 0.96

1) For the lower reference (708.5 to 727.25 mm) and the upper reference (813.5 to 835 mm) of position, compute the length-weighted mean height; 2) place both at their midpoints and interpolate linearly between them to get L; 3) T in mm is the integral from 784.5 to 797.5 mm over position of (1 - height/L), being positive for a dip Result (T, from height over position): 0.9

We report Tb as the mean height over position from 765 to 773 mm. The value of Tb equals 6.55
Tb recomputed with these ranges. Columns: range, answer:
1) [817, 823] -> 7.15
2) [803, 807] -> 7.63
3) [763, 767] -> 6.28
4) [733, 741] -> 7.13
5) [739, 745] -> 6.74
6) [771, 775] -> 6.36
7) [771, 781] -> 6.53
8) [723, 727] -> 8.38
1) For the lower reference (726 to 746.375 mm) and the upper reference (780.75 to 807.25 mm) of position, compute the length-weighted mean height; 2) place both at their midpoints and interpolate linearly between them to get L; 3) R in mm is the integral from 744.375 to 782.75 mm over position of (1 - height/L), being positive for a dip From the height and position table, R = 3.8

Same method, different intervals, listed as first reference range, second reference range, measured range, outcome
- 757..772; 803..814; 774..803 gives 0.43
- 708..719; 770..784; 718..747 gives 1.15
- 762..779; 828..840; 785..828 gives -2.77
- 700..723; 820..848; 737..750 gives 2.20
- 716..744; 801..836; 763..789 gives 3.30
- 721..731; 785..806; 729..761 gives 4.51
